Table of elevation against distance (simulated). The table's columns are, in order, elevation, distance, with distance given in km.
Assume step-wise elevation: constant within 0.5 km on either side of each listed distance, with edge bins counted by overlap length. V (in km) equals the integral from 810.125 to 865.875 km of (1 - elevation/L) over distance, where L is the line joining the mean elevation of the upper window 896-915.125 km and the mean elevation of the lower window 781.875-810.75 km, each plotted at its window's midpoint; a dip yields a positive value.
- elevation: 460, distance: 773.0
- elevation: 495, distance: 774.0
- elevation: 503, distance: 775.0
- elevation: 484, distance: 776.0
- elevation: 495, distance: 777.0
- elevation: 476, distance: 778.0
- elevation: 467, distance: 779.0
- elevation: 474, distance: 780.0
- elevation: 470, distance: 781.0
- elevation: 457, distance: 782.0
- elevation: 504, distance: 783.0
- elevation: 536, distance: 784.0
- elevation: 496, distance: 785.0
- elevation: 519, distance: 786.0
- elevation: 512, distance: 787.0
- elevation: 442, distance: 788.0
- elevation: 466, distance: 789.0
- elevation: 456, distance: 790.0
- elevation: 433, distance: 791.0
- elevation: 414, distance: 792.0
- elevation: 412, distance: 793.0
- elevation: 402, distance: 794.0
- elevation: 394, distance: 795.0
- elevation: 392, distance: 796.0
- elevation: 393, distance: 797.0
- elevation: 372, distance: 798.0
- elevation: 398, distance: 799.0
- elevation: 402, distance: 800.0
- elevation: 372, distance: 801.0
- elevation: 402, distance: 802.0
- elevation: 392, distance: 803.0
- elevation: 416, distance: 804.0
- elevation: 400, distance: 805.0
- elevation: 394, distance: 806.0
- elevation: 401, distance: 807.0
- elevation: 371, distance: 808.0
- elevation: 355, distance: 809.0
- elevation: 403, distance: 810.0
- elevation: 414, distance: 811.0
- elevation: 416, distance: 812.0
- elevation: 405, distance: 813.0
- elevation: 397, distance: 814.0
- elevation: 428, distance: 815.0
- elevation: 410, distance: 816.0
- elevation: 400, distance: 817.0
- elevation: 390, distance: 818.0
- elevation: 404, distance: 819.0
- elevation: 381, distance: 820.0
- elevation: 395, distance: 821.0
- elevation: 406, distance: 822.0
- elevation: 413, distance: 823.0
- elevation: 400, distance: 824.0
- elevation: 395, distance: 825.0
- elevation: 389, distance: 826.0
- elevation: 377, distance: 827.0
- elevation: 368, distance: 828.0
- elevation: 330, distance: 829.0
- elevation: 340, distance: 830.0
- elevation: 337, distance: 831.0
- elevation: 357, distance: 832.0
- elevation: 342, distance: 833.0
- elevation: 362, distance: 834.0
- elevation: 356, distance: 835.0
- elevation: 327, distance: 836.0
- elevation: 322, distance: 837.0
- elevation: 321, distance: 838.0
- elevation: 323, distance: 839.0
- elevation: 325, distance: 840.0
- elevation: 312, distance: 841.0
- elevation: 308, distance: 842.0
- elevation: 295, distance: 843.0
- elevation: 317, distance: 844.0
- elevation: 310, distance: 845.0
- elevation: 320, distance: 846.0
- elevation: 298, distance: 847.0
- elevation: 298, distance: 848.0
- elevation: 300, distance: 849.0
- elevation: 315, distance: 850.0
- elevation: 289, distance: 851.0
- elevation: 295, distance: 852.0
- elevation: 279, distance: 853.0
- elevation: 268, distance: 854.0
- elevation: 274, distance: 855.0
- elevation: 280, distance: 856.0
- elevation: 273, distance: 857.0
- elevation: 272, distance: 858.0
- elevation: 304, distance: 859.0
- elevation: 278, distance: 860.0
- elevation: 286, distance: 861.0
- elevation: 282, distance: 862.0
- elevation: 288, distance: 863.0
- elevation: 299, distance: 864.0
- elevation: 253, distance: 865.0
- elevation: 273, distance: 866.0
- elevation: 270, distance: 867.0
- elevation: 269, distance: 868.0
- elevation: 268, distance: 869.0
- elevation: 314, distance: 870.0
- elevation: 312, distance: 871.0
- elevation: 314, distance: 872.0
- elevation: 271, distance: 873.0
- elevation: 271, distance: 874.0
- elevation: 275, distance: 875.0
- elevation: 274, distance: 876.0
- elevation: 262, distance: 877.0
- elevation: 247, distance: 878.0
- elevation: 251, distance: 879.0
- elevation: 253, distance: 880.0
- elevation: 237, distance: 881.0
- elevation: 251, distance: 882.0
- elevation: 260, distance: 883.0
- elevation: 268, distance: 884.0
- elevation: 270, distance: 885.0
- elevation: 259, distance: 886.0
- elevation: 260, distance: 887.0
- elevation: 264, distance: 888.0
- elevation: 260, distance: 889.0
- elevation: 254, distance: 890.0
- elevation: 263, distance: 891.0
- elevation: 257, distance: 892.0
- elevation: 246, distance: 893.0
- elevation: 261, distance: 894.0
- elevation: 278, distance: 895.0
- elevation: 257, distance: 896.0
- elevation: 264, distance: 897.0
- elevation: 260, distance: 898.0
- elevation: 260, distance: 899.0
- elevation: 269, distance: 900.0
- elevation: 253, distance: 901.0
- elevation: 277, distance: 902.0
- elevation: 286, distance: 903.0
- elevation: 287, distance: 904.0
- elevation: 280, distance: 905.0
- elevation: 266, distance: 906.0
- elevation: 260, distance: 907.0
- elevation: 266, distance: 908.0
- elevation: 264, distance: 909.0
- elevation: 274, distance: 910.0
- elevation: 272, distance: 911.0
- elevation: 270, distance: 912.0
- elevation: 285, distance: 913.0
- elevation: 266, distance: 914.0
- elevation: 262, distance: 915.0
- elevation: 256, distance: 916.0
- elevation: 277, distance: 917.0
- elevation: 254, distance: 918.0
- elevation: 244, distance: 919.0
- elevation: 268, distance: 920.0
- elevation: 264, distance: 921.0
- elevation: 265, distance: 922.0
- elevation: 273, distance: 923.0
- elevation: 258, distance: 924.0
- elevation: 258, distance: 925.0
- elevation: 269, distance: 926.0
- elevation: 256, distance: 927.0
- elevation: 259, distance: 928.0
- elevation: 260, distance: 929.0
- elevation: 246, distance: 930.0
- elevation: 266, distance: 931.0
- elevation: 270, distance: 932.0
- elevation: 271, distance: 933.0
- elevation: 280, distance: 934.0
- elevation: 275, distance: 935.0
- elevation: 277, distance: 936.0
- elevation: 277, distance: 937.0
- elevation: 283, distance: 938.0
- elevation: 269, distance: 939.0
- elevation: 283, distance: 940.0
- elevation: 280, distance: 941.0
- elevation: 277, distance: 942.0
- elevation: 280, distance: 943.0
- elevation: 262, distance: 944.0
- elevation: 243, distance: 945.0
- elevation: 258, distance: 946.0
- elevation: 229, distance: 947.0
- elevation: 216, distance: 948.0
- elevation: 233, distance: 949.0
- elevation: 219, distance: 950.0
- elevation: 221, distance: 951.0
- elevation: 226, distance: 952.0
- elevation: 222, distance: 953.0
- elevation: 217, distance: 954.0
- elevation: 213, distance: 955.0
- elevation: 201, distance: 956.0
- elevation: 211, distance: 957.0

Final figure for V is 4.54 km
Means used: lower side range 424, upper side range 269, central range 337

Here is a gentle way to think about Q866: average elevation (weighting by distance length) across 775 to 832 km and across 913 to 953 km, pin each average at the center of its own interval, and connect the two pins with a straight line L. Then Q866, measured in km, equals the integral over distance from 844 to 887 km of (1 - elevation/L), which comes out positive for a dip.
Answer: 7.9 km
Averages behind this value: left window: 417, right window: 260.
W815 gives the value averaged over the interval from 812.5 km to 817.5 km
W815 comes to 408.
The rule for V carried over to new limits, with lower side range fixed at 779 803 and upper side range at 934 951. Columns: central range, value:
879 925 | 6.43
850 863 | 2.82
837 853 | 2.88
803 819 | 0.61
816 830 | 0.50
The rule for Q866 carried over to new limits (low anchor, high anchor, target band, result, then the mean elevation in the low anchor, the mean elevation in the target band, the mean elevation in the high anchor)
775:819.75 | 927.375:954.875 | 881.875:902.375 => 3.4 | 429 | 262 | 255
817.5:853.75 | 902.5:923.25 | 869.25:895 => 2.7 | 341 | 266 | 268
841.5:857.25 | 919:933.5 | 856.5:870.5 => 0.4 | 295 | 281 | 262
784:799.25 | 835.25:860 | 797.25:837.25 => -1.0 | 437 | 384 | 301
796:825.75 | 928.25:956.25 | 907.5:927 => 1.0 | 397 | 265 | 252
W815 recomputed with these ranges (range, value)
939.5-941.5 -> 282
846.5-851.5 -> 300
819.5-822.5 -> 394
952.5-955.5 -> 217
